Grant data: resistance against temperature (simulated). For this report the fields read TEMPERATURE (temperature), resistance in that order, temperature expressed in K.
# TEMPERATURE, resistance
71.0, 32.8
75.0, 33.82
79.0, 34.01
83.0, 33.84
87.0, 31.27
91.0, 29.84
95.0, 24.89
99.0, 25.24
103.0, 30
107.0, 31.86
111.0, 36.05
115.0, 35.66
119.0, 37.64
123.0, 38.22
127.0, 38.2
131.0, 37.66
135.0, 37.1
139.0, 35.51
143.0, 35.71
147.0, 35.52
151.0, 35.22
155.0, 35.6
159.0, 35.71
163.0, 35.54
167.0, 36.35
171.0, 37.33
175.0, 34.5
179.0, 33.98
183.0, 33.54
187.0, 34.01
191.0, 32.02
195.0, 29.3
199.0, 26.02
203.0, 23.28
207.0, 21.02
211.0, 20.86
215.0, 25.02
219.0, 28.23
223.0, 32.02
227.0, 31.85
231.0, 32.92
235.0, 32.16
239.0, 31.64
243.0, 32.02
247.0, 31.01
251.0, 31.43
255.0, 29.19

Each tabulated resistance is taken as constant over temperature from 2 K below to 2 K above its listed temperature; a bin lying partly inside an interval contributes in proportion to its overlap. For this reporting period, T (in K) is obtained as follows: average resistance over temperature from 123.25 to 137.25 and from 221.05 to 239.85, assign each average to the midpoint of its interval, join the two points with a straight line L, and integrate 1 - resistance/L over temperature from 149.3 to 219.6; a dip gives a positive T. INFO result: 7.7 K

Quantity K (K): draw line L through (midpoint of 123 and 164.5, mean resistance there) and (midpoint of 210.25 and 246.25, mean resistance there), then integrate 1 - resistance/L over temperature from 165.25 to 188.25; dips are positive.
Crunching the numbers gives -0.8 K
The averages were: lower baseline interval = 36.3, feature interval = 35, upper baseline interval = 30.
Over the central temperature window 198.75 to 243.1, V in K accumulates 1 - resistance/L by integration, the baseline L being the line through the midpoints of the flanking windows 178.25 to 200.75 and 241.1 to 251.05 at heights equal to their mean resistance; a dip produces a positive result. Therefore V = 4.87 K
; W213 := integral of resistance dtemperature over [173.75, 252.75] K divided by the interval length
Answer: 29.8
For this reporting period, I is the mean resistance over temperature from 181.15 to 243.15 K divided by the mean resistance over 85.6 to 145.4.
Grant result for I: 0.86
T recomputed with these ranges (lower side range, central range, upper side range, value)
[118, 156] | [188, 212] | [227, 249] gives 5.54 K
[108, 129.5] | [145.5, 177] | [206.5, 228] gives -3.18 K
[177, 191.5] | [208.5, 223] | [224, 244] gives 3.13 K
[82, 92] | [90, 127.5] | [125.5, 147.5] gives 1.46 K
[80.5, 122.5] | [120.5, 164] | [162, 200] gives -4.99 K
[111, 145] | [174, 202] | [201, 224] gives -3.12 K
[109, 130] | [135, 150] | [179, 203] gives -0.30 K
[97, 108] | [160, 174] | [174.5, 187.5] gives -1.35 K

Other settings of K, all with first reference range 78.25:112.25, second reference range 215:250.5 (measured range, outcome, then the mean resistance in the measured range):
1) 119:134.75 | -3.70 K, 37.9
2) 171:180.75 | -1.26 K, 34.9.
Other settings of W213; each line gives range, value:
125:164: 36.2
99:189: 35.3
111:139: 37.2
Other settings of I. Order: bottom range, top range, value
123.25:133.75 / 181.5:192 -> 0.88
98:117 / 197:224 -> 0.78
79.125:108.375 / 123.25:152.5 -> 1.23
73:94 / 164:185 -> 1.09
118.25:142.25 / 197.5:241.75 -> 0.75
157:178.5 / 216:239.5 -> 0.87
